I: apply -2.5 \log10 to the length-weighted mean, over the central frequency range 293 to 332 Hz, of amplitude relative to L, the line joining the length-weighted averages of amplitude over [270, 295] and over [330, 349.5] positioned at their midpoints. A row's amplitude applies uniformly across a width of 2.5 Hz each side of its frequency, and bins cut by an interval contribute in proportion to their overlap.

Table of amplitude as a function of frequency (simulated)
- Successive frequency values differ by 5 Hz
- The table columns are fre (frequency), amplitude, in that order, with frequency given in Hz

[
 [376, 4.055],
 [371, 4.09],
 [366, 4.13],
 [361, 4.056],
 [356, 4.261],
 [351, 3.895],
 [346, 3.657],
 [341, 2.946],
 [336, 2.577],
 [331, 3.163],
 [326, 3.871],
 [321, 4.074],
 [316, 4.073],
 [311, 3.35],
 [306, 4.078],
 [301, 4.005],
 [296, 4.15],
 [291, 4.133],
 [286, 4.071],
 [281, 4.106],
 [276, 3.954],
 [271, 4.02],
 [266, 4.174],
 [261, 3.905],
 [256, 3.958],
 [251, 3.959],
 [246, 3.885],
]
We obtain -0.09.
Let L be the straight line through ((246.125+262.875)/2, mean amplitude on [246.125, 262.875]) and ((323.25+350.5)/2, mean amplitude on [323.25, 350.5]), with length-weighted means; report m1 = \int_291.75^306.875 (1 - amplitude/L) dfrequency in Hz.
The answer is -2.1 Hz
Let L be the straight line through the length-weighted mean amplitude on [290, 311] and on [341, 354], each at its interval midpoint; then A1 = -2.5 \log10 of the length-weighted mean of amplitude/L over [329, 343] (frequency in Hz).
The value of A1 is 0.28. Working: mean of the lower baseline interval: 4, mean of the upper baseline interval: 3.64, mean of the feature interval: 2.88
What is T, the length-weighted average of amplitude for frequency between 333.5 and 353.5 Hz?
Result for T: 3.27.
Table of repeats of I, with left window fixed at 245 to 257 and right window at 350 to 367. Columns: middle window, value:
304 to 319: 0.054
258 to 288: -0.018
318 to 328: 0.017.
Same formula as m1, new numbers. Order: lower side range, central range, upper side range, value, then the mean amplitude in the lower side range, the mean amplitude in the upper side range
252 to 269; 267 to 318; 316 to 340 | -3.43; 4.01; 3.46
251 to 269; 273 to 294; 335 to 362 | -0.93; 4.01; 3.59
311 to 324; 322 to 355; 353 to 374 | 4.87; 3.93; 4.13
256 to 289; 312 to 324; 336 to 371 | -0.30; 4.03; 3.75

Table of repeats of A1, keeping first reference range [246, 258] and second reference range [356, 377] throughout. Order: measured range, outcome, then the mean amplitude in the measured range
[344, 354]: 0.08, 3.81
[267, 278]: -0.01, 4.01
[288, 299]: -0.03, 4.13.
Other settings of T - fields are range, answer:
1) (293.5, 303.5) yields 4.08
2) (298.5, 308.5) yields 4.04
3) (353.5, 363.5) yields 4.16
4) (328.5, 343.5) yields 2.9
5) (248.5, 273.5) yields 4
